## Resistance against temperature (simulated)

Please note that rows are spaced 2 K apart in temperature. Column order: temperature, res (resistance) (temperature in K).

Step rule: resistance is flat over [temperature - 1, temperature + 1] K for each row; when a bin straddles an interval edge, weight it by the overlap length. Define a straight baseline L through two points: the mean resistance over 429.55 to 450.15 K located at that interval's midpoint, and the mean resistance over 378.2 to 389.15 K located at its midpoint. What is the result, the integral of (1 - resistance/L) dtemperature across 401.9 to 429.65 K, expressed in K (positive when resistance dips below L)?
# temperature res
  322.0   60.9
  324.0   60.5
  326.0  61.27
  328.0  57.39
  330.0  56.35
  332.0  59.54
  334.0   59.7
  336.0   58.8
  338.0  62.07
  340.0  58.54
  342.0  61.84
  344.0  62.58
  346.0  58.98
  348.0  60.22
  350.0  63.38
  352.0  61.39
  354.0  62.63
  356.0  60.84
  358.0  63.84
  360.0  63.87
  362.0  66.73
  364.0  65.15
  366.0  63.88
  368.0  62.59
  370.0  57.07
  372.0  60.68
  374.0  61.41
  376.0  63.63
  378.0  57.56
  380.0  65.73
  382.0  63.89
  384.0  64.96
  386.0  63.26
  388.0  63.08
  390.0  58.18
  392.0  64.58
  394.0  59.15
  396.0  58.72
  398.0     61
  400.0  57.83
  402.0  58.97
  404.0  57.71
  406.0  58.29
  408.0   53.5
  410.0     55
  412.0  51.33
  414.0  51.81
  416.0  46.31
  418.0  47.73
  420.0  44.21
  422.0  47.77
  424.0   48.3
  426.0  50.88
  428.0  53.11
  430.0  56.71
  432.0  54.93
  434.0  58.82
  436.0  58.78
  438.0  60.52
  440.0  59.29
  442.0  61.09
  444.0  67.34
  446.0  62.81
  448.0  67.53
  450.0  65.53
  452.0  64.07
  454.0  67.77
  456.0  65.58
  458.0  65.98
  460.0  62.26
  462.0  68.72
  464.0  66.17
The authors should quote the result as 4.71 K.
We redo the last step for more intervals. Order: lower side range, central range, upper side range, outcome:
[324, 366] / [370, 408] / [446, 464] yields 1.4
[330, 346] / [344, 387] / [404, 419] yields -4.0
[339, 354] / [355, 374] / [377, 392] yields -0.3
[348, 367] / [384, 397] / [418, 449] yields -0.2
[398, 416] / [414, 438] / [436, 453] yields 3.0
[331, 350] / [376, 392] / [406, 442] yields -1.7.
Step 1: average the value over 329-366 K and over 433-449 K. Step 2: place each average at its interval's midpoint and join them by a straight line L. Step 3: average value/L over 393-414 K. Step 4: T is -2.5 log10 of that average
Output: 0.09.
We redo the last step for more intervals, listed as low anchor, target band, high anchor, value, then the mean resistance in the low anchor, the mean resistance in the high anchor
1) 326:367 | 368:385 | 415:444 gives -0.06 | 61.4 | 53.9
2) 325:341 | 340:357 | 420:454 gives -0.04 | 59.2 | 58.4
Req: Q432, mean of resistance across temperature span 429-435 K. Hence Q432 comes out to 56.8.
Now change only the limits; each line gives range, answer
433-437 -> 58.8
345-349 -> 59.6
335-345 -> 60.8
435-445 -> 61.4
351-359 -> 62.2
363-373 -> 61.9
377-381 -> 61.6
